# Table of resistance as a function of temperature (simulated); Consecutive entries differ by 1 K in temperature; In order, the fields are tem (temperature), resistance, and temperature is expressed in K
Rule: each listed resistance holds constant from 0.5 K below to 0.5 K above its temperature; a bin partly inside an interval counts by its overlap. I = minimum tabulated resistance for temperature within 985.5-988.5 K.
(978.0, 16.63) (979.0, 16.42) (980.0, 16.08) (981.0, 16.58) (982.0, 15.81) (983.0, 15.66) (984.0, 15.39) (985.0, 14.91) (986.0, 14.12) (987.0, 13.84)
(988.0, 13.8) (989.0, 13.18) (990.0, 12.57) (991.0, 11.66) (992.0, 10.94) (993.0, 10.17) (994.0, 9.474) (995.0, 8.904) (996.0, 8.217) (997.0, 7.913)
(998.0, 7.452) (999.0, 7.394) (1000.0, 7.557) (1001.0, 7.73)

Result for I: 13.8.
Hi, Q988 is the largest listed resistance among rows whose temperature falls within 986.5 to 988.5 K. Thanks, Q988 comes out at 13.84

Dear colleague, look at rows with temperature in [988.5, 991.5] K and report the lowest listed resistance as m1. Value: 11.66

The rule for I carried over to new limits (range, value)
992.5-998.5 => 7.452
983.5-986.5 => 14.12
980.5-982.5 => 15.81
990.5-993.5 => 10.17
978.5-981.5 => 16.08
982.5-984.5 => 15.39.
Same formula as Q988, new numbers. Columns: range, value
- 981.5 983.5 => 15.81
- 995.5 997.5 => 8.217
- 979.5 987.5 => 16.58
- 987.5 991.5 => 13.8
